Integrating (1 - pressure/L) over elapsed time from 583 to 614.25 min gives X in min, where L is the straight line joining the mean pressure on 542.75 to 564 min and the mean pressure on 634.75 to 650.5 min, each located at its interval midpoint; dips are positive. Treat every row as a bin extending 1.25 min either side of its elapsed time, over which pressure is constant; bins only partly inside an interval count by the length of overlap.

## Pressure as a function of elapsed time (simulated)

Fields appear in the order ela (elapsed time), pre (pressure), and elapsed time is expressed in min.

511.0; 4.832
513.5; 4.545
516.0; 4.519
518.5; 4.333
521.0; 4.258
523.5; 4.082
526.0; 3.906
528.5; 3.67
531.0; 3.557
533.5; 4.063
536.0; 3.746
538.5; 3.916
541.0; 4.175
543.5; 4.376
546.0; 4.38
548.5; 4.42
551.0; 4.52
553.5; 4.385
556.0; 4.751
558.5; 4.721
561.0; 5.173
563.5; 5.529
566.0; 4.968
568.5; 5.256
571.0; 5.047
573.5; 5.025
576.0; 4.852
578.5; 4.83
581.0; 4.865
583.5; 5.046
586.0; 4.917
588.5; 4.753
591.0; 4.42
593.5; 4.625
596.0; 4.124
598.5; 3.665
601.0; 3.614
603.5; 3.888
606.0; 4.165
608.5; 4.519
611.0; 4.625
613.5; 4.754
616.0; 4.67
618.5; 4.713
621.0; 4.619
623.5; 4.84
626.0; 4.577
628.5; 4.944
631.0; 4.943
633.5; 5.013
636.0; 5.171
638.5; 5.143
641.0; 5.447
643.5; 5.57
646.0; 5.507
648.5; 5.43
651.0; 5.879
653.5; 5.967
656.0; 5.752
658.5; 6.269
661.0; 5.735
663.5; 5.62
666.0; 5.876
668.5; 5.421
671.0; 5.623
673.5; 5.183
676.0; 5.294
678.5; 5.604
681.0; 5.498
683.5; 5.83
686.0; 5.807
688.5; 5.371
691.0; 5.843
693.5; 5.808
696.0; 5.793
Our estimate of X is 4.1 min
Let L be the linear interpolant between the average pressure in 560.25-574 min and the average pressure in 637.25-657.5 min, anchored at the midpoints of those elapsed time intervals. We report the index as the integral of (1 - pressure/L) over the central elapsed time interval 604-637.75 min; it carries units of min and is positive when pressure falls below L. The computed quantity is 4.55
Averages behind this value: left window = 5.17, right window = 5.6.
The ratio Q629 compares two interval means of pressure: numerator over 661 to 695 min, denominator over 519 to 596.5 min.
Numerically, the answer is 1.2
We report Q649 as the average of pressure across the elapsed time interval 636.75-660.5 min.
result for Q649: 5.65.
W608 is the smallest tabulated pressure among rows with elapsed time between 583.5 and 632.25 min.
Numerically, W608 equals 3.614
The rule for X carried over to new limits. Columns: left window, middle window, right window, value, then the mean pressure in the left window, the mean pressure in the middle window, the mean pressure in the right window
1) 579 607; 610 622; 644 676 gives 0.4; 4.39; 4.68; 5.67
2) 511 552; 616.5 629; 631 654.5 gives 1.1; 4.17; 4.72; 5.43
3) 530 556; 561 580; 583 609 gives -3.7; 4.19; 5.08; 4.31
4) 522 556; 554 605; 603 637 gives -3.5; 4.12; 4.7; 4.69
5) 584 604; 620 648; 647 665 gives 1.0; 4.29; 5.08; 5.8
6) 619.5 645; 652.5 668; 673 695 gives -1.5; 5.03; 5.85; 5.6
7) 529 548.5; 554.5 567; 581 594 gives -1.8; 4.04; 5.02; 4.77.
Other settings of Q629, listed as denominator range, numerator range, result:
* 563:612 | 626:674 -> 1.19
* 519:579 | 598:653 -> 1.08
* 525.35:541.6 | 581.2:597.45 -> 1.21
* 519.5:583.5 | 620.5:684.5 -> 1.20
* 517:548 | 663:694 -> 1.38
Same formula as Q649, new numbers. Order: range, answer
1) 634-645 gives 5.31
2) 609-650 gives 4.99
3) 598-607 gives 3.84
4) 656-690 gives 5.63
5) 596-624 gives 4.35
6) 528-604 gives 4.51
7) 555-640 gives 4.73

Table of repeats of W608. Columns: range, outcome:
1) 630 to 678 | 4.943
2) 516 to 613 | 3.557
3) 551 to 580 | 4.385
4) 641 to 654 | 5.43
